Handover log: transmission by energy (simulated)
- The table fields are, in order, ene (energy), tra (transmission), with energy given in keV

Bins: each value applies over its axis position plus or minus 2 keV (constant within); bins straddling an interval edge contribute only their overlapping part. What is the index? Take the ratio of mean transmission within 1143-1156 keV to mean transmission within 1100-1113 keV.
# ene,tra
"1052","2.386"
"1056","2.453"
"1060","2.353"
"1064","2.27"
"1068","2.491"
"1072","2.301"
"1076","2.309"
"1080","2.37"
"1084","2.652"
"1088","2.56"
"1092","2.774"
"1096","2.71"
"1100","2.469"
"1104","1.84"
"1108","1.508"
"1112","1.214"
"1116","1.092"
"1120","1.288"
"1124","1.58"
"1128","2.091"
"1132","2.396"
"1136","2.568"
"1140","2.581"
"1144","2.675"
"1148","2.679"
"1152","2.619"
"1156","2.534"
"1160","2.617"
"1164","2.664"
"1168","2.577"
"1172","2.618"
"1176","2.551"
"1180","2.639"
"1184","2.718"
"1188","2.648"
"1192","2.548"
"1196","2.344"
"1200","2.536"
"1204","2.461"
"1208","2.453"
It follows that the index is 1.56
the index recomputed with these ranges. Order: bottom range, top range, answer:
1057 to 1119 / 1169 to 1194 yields 1.20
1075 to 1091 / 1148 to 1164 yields 1.04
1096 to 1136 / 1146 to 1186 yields 1.45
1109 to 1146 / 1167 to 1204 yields 1.33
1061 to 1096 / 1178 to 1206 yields 1.03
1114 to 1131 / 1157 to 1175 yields 1.67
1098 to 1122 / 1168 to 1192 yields 1.67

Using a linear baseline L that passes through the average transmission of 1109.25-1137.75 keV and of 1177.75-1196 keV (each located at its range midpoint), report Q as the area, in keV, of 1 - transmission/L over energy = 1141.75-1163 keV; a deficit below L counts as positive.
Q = -4.99 keV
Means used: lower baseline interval 1.73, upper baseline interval 2.6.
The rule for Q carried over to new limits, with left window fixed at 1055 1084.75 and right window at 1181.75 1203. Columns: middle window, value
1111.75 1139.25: 7.2 keV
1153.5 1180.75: -0.8 keV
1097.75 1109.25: 2.1 keV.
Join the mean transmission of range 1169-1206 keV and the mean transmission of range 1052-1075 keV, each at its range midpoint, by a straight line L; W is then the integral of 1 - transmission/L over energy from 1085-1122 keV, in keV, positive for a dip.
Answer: 7.15 keV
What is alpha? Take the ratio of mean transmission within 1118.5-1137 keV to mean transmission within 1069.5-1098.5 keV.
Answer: 0.78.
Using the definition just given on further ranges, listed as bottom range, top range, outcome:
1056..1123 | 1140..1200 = 1.22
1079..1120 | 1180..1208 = 1.23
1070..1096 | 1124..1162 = 0.99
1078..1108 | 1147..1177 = 1.08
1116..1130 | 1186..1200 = 1.60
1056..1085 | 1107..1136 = 0.70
